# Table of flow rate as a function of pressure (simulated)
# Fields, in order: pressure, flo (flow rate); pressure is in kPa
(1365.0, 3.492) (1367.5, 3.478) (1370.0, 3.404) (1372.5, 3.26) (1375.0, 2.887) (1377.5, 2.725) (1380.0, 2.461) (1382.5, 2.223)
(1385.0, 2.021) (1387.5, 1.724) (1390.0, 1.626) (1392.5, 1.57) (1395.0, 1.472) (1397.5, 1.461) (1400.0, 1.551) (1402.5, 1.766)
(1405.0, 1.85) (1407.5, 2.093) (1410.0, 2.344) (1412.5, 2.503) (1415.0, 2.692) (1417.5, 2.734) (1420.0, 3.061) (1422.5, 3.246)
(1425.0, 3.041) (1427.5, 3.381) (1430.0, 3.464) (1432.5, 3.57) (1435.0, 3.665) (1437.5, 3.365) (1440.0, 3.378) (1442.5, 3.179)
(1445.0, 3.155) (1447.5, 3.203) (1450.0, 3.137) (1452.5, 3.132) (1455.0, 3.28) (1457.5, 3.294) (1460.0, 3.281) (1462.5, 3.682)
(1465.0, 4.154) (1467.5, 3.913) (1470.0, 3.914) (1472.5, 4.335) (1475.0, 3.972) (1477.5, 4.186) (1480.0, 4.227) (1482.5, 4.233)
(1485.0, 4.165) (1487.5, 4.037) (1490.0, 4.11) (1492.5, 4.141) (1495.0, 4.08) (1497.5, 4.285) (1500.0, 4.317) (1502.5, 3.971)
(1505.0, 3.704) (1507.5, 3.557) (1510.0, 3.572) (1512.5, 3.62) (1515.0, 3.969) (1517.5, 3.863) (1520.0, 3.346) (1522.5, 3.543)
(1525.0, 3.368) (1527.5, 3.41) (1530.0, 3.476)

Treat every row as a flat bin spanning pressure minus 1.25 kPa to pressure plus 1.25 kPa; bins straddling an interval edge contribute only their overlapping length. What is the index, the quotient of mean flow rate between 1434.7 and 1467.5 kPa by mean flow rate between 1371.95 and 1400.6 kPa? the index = 1.64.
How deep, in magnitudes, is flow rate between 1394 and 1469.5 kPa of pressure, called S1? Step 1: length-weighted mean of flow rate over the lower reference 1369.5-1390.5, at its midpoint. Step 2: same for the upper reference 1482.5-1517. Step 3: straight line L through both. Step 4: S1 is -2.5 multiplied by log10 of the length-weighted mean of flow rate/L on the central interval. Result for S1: 0.07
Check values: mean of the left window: 2.48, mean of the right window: 3.97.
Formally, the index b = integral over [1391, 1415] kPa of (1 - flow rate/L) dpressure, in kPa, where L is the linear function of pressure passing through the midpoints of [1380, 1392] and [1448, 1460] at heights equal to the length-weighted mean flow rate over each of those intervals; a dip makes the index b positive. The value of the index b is 4.1 kPa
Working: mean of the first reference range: 1.94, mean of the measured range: 1.89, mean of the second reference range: 3.22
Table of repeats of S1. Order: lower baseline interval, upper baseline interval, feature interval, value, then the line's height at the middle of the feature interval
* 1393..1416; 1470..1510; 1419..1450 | -0.23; 2.69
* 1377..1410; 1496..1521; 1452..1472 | -0.19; 3.04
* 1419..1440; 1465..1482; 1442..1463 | 0.15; 3.75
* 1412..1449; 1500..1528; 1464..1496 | -0.18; 3.47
